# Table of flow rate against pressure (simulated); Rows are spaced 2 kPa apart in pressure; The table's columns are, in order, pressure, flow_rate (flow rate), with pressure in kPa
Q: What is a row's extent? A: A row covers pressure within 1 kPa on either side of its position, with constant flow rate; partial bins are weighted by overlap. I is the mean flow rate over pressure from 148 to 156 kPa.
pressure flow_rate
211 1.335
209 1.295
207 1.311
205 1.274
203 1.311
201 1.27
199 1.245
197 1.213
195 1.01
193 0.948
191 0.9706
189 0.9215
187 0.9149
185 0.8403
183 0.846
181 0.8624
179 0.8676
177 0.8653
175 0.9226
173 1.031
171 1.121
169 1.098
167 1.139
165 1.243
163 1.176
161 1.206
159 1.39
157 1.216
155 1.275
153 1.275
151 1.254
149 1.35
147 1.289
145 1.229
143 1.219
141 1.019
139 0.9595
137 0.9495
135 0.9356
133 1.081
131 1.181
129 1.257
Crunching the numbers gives 1.29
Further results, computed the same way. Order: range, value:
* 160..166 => 1.21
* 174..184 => 0.873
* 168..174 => 1.08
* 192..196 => 0.979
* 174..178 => 0.894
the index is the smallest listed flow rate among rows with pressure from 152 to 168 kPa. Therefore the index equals 1.139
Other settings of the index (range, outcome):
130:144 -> 0.9356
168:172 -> 1.098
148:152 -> 1.254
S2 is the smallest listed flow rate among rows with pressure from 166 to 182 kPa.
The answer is 0.8624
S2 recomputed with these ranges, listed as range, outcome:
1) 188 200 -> 0.9215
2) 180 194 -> 0.8403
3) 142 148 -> 1.219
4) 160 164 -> 1.176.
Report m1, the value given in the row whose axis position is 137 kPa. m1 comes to 0.9495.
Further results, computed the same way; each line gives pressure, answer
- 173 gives 1.031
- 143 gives 1.219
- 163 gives 1.176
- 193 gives 0.948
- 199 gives 1.245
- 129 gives 1.257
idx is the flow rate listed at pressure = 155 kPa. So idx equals 1.275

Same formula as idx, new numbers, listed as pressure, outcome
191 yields 0.9706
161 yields 1.206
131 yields 1.181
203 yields 1.311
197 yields 1.213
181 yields 0.8624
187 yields 0.9149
